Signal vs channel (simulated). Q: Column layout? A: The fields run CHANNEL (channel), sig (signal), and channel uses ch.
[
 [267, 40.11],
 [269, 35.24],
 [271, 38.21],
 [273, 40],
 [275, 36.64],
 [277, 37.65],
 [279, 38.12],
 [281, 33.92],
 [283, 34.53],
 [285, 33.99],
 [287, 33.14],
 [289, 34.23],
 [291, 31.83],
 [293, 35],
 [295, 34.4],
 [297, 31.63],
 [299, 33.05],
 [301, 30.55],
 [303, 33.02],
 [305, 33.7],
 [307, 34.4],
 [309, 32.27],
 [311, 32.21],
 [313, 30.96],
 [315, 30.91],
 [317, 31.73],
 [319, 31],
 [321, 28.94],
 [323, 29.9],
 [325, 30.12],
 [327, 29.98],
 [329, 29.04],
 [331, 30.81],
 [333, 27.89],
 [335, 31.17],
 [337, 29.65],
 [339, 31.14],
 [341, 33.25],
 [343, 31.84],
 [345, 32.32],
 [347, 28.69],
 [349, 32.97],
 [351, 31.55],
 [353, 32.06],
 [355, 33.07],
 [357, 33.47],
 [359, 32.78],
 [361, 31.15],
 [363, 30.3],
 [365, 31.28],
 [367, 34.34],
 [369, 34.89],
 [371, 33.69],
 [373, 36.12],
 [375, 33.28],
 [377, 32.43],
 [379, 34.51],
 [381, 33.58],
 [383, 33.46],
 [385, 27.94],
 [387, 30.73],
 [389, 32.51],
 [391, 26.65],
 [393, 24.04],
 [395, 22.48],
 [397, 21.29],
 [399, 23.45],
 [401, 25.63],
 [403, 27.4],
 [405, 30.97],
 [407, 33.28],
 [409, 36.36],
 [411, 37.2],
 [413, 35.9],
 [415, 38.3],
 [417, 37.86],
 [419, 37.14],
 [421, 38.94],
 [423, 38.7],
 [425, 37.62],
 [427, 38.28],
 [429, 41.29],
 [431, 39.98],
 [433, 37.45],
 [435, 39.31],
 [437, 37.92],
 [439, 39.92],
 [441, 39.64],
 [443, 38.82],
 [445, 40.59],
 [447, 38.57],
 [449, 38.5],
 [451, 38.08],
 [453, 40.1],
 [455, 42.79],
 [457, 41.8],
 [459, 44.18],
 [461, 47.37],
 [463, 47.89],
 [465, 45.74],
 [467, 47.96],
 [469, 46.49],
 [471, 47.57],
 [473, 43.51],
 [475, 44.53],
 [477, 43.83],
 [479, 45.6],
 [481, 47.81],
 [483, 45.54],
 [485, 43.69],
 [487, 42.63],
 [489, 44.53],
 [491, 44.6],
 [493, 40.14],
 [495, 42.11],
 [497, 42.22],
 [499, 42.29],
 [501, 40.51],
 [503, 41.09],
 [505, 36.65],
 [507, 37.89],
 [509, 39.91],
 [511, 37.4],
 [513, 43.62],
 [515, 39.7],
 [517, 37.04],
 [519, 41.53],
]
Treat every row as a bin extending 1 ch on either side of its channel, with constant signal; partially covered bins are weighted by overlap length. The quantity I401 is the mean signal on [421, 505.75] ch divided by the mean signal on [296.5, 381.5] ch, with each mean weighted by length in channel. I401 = 1.32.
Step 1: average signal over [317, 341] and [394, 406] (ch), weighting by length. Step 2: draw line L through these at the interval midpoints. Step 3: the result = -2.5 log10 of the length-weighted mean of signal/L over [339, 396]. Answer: -0.15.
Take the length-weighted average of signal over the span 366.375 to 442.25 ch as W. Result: 33.8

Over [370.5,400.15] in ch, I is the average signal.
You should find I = 29.7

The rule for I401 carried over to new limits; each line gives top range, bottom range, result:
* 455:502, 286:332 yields 1.39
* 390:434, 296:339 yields 1.07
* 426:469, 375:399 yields 1.43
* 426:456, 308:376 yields 1.25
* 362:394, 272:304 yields 0.92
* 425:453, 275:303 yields 1.15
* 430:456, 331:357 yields 1.25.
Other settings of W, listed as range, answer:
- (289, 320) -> 32.5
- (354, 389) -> 32.8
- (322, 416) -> 31.2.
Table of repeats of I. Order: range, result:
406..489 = 41.2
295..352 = 31.3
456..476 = 45.7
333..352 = 31.2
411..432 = 38.3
